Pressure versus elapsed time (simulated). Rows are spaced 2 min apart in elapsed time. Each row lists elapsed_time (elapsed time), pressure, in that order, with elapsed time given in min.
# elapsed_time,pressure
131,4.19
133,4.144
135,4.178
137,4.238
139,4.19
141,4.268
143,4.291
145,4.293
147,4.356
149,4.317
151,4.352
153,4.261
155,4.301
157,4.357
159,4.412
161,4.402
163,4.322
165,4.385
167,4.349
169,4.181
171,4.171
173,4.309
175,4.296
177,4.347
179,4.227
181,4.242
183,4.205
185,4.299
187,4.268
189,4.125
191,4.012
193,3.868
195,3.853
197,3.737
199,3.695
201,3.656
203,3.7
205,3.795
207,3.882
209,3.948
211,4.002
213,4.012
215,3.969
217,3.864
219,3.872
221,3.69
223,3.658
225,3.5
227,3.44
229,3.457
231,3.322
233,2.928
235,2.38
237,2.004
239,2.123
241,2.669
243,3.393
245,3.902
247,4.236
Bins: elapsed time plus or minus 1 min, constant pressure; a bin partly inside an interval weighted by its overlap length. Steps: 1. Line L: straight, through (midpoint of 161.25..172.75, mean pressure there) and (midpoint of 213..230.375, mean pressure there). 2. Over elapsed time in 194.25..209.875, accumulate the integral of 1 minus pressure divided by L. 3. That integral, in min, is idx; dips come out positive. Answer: 0.5 min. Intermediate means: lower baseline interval 4.29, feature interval 3.78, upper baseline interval 3.69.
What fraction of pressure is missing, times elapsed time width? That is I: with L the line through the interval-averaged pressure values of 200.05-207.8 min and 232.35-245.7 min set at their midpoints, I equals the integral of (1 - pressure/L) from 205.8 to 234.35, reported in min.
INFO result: -3.3 min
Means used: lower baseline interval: 3.76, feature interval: 3.67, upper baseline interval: 2.74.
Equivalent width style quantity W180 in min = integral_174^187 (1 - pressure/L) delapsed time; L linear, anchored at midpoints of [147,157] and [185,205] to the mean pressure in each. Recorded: -0.7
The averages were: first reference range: 4.32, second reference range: 3.9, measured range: 4.27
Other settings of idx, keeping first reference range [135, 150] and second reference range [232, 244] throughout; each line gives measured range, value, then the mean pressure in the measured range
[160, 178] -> -2.39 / 4.31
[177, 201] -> -4.12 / 4.04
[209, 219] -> -3.14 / 3.95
